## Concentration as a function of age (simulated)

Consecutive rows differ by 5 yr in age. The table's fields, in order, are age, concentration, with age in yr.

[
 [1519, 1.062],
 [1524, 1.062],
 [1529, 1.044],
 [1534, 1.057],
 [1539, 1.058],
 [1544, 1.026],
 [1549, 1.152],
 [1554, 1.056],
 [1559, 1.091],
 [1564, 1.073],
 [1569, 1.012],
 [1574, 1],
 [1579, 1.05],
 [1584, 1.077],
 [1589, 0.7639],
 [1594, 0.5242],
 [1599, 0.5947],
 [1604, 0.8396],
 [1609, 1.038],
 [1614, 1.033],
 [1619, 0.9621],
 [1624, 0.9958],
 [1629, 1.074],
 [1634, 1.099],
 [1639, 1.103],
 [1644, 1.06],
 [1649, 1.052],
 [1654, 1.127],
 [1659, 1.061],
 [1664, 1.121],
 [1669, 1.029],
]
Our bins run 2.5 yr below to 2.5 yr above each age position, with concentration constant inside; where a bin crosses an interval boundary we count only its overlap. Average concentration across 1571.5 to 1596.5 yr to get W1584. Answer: 0.883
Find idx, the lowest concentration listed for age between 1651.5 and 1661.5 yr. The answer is 1.061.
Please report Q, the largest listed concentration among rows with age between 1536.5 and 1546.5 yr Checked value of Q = 1.058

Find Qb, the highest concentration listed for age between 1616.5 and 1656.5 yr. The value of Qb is 1.127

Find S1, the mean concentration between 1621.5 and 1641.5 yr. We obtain 1.07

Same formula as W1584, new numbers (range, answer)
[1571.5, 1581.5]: 1.02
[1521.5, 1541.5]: 1.06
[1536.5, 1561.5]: 1.08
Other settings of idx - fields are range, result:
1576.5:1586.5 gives 1.05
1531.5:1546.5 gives 1.026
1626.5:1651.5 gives 1.052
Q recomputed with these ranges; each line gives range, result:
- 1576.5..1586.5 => 1.077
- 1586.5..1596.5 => 0.7639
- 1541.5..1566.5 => 1.152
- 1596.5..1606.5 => 0.8396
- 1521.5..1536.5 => 1.062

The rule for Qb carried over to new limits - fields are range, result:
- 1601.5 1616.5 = 1.038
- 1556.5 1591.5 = 1.091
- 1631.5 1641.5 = 1.103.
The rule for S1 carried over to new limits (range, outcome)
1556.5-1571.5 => 1.06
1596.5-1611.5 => 0.824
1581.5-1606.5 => 0.76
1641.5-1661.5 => 1.07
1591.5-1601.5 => 0.559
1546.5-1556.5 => 1.1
